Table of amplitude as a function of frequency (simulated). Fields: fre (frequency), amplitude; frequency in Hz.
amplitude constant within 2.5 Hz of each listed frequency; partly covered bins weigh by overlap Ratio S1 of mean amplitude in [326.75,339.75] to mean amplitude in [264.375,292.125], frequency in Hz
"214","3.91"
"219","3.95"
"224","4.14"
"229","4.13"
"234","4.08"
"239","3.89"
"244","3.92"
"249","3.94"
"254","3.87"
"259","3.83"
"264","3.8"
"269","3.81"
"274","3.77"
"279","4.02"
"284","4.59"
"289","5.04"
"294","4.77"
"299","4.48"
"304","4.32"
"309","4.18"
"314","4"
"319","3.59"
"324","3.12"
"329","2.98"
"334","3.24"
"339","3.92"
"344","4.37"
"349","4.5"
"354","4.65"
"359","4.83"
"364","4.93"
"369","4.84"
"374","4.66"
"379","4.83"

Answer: 0.78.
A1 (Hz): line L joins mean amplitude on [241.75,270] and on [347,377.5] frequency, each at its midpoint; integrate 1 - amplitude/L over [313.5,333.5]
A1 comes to 4.8 Hz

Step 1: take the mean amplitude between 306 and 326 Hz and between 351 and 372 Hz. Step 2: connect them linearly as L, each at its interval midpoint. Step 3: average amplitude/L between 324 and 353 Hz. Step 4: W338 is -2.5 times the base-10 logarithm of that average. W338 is 0.14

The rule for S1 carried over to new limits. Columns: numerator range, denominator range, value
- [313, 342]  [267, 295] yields 0.80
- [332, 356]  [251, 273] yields 1.08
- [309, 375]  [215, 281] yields 1.05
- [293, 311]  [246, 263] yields 1.14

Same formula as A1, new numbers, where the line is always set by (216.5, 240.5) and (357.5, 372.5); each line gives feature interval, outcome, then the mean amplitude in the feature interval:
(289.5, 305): -0.6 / 4.61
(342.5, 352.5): 0.6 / 4.46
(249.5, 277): 2.7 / 3.83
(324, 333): 3.1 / 3.06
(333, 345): 2.2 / 3.85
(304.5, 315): 0.9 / 4.15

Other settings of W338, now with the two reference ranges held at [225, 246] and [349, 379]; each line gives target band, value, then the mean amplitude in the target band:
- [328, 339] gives 0.35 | 3.31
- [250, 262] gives 0.07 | 3.86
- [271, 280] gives 0.10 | 3.87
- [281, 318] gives -0.01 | 4.44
